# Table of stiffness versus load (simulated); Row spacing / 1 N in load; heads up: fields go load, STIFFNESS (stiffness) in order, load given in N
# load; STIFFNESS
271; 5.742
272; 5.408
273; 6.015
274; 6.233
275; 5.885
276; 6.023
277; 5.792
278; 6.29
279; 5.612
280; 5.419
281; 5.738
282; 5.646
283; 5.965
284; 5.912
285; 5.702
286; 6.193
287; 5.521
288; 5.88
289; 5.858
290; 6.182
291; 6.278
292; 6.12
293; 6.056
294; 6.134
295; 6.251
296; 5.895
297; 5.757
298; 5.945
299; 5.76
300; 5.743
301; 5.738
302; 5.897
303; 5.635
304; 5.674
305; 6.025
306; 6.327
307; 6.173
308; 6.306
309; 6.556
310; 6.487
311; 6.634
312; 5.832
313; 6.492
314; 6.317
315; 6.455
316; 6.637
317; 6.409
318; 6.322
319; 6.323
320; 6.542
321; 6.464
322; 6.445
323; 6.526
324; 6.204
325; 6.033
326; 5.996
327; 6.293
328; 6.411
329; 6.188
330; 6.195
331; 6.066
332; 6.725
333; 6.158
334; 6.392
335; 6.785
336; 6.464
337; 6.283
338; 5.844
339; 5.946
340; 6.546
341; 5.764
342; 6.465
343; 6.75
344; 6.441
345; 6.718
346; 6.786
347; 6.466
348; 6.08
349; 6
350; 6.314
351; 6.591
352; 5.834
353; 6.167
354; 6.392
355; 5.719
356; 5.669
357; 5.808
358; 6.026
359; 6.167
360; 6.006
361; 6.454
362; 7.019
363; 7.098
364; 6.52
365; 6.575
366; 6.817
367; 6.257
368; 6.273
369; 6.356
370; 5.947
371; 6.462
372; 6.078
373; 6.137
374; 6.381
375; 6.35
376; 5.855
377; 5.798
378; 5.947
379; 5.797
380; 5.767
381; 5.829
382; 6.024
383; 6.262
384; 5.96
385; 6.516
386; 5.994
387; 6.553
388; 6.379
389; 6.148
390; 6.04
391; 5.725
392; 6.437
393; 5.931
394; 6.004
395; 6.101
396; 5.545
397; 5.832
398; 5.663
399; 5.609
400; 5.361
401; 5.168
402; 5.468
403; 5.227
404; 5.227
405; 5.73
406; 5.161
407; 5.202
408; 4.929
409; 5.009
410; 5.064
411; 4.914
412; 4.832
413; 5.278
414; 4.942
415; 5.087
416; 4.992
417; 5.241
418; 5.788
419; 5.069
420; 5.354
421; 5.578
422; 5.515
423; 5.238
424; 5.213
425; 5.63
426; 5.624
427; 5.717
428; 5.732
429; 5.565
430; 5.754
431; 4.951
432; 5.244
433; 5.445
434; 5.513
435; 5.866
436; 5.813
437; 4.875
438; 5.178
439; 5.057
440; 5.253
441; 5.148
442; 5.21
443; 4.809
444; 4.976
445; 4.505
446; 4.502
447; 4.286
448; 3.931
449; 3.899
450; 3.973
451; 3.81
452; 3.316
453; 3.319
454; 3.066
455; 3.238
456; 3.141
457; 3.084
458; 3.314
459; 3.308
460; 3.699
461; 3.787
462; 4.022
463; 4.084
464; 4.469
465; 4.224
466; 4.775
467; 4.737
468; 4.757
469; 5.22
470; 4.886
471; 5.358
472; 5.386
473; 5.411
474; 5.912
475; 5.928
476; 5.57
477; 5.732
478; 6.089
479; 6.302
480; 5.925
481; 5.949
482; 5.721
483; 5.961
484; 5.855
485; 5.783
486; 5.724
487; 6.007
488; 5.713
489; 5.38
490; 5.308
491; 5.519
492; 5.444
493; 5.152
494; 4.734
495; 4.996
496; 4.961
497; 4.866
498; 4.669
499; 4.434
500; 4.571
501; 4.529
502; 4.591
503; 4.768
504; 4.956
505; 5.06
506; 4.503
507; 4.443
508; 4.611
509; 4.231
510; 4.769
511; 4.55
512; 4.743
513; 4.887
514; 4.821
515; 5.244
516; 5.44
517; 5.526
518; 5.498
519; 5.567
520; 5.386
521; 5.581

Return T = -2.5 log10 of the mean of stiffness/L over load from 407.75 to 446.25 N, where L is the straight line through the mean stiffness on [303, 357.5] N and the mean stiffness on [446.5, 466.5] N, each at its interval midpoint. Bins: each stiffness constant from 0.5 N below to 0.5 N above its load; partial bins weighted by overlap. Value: -0.21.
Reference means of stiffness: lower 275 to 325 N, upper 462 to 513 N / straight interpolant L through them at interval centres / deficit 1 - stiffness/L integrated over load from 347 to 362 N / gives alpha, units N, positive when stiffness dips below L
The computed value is -0.8 N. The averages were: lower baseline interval 6.08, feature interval 6.13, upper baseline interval 5.13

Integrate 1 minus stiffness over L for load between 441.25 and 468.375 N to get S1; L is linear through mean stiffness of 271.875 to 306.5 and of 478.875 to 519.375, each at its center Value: 6.62 N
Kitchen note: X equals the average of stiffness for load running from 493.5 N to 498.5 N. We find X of 4.85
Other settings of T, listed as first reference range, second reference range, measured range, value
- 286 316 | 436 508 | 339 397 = -0.115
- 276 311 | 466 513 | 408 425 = 0.058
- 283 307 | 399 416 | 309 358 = -0.113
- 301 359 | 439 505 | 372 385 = -0.050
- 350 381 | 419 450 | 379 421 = 0.018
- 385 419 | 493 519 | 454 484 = 0.057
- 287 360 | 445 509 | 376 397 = -0.078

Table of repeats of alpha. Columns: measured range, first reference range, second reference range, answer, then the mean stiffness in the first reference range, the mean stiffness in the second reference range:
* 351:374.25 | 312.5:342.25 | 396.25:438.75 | -1.3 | 6.32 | 5.35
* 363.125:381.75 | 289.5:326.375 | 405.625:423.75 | -2.1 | 6.18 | 5.18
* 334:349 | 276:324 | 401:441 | -1.4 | 6.08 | 5.31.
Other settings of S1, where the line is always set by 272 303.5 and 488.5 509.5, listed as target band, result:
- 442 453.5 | 2.1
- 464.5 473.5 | 0.0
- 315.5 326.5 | -1.2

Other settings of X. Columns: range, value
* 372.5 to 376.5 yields 6.18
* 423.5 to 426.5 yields 5.49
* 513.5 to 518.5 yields 5.31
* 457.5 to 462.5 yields 3.63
